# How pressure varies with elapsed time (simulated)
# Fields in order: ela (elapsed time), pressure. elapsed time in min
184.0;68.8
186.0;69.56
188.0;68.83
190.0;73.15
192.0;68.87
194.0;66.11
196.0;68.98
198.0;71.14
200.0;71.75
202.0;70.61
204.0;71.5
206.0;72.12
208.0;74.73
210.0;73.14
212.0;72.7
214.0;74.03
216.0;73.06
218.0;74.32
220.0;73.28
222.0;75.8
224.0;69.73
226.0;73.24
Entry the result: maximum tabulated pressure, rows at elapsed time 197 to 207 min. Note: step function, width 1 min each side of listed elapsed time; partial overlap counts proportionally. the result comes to 72.12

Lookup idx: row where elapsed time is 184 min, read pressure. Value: 68.8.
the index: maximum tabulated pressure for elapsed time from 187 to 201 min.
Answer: 73.15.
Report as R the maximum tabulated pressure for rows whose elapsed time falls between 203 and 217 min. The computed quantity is 74.73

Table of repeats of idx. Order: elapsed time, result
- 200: 71.75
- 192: 68.87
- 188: 68.83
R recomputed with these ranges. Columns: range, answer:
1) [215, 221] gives 74.32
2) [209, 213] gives 73.14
